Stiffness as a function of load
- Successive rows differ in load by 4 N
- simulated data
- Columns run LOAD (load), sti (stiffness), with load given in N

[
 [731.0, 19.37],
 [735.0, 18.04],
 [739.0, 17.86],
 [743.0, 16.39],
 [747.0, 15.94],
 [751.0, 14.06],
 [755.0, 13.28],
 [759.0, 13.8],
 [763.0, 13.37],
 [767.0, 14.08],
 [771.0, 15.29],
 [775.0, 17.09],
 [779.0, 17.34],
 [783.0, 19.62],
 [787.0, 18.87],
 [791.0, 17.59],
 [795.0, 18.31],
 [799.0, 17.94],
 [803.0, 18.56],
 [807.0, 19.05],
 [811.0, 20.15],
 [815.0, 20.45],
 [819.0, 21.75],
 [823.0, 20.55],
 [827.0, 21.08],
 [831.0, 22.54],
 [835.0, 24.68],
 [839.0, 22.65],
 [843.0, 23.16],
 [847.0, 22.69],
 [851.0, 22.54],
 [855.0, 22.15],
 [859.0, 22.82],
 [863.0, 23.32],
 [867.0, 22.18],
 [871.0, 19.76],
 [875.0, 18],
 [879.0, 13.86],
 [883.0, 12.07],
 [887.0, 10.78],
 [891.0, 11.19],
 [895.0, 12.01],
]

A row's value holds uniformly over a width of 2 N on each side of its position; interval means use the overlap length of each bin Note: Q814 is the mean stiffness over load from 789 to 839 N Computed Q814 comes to 20.3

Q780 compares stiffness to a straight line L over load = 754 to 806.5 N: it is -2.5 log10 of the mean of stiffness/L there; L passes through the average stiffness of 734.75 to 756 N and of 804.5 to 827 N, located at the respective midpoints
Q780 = 0.09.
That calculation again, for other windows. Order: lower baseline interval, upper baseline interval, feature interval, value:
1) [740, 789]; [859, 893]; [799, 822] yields -0.22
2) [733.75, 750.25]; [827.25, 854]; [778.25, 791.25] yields 0.05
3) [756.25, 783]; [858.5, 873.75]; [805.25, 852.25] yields -0.13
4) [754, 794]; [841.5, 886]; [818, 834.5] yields -0.18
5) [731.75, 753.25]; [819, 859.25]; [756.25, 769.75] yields 0.28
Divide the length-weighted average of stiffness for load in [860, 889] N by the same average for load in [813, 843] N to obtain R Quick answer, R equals 0.79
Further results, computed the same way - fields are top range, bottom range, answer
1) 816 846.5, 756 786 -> 1.41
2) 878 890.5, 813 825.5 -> 0.57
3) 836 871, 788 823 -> 1.17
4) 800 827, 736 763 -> 1.32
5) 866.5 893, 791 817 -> 0.79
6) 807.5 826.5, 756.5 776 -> 1.42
